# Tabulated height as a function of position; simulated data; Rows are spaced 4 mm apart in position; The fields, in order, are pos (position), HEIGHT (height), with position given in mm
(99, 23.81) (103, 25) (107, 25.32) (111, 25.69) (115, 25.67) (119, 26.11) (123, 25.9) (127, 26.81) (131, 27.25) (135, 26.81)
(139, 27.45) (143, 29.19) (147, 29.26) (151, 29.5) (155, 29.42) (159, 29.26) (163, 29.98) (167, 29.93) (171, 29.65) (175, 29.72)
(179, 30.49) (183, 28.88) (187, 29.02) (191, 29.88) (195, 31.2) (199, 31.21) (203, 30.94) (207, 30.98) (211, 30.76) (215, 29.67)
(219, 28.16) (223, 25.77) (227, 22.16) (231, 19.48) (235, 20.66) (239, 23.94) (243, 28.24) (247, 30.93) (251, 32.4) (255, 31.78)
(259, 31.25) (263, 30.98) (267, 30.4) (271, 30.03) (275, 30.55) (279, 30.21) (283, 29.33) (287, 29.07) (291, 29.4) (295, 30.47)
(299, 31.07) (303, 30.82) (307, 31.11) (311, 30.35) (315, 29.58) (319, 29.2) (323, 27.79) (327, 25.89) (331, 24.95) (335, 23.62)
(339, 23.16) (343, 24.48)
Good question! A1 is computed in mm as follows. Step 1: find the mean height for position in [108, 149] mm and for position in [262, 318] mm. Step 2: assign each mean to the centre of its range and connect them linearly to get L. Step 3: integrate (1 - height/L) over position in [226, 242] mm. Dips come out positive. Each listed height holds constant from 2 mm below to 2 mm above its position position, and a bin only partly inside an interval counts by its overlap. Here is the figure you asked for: 3.9 mm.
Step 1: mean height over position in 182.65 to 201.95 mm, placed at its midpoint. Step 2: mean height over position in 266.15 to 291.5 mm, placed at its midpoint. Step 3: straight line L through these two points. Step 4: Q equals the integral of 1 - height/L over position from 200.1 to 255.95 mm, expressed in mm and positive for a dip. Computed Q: 4.7 mm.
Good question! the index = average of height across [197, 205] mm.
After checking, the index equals 31.1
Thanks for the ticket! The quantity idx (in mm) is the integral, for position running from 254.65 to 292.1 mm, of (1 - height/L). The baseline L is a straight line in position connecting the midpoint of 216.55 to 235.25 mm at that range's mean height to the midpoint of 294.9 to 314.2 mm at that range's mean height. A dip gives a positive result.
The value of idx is -3.2 mm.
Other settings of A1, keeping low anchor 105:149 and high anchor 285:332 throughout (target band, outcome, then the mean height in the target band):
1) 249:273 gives -2.1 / 31.1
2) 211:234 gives 2.2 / 25.4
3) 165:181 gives -1.4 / 29.9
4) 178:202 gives -2.1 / 30.1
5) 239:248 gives 0.1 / 28.2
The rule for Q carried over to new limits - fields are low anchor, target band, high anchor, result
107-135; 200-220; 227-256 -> -3.04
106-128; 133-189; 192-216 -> -1.61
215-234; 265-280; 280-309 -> -1.04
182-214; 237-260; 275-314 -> 0.45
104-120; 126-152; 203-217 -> -1.00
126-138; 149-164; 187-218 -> -0.69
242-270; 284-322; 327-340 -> -4.50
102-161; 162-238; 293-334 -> -0.98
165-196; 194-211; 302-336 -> -0.86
